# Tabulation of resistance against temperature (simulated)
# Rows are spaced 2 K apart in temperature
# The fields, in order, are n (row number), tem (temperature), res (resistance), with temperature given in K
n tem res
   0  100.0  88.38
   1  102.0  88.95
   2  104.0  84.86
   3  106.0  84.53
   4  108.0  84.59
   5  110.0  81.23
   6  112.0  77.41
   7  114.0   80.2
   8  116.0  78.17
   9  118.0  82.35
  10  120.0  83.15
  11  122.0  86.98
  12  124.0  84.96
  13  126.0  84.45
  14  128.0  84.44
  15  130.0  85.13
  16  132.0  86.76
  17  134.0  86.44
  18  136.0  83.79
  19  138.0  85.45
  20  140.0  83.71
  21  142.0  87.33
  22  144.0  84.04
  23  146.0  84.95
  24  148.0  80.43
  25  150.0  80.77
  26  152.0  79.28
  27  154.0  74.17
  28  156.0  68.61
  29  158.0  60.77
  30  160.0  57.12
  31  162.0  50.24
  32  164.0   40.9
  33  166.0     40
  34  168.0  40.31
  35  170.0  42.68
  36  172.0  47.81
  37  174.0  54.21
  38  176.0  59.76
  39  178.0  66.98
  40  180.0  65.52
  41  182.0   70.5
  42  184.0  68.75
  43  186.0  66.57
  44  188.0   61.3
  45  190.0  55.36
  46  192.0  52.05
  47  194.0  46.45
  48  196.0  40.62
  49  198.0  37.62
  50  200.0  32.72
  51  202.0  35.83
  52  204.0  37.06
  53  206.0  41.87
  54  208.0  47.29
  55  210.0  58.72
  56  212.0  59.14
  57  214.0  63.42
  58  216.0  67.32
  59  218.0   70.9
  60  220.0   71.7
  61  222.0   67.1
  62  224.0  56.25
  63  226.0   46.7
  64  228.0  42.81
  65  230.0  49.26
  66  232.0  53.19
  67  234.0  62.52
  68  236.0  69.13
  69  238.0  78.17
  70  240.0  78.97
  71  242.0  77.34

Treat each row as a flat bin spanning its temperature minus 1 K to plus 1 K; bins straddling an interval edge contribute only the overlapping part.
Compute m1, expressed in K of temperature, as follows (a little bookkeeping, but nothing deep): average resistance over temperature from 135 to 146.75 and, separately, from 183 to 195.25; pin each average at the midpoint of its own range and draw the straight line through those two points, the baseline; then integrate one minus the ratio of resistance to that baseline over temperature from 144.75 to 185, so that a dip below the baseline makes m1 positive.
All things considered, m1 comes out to 5.4 K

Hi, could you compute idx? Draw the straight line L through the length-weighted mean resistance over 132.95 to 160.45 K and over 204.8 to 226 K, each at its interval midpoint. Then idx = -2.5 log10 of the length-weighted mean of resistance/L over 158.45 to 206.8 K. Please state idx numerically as 0.332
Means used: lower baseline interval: 78.8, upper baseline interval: 59.5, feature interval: 50.7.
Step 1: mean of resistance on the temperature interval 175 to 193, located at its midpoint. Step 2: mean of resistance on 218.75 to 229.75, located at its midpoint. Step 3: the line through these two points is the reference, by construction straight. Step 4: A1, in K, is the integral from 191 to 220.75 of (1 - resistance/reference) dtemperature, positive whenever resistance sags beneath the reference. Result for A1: 4.3 K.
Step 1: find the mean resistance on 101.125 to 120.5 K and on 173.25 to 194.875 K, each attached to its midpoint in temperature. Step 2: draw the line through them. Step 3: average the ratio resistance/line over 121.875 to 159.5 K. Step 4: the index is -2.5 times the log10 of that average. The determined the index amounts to -0.11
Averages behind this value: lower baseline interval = 82.5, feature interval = 81.3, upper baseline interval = 60.8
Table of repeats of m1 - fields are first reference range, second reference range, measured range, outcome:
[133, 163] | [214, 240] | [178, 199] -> 3.7 K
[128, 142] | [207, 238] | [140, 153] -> -0.1 K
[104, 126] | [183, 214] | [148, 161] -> -0.7 K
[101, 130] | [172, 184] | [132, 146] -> -1.8 K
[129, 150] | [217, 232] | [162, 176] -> 5.4 K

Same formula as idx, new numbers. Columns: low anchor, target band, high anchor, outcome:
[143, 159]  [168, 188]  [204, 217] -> 0.12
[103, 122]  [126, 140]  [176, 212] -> -0.14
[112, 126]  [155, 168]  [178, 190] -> 0.35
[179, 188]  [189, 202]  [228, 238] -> 0.44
